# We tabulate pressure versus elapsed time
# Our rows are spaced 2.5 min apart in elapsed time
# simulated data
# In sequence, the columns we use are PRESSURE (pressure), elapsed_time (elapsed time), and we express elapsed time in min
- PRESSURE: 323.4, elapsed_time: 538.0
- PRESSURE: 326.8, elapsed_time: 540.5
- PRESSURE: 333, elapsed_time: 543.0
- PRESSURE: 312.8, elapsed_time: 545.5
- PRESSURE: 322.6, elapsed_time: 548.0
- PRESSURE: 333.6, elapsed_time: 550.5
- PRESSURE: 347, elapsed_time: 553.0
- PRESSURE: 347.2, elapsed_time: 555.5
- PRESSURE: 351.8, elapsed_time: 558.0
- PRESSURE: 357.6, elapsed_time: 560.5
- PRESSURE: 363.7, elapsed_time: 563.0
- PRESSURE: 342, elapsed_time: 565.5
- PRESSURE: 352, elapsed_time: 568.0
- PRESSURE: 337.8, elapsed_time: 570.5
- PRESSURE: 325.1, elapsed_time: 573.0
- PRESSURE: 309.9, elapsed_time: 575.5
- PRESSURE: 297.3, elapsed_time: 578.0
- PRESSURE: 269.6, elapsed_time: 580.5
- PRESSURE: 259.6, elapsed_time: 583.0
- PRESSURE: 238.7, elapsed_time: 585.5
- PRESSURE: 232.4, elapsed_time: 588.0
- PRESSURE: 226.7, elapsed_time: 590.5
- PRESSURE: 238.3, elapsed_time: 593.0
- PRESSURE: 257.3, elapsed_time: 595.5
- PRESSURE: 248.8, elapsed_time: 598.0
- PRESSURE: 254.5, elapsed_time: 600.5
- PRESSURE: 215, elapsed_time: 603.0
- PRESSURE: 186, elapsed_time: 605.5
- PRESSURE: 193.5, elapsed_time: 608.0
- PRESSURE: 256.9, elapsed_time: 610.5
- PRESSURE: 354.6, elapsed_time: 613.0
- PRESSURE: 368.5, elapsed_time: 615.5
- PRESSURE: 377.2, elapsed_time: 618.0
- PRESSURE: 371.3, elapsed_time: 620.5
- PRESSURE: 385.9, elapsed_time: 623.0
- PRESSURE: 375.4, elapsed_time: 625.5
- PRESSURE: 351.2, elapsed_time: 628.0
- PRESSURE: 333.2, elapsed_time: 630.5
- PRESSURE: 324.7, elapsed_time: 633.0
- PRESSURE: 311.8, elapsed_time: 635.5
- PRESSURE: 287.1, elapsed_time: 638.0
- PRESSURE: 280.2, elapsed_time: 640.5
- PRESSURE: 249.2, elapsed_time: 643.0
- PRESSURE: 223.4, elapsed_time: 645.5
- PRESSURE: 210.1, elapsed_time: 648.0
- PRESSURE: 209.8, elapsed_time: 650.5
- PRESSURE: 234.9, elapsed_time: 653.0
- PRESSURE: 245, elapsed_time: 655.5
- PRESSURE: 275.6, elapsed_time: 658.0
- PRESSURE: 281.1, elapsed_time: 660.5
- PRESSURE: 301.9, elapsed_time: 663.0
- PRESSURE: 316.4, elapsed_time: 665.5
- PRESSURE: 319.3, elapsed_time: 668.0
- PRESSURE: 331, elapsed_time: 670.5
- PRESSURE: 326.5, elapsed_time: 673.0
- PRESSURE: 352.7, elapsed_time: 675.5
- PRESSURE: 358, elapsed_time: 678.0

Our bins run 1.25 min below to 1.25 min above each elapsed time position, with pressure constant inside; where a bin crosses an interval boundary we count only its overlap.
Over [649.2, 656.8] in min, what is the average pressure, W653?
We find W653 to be 230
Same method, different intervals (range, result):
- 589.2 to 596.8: 241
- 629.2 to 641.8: 307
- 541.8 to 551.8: 326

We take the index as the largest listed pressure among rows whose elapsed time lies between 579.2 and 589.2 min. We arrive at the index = 269.6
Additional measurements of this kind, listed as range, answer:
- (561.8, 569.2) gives 363.7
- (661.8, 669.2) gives 319.3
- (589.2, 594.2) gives 238.3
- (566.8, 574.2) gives 352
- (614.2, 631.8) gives 385.9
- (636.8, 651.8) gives 287.1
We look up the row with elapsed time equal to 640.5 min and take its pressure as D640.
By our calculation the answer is 280.2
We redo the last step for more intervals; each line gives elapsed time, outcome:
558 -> 351.8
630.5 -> 333.2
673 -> 326.5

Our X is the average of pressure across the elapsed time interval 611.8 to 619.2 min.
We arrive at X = 367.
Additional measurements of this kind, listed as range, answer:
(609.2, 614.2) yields 304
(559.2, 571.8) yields 351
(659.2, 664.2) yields 291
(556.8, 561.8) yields 355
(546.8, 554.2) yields 334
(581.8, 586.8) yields 249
